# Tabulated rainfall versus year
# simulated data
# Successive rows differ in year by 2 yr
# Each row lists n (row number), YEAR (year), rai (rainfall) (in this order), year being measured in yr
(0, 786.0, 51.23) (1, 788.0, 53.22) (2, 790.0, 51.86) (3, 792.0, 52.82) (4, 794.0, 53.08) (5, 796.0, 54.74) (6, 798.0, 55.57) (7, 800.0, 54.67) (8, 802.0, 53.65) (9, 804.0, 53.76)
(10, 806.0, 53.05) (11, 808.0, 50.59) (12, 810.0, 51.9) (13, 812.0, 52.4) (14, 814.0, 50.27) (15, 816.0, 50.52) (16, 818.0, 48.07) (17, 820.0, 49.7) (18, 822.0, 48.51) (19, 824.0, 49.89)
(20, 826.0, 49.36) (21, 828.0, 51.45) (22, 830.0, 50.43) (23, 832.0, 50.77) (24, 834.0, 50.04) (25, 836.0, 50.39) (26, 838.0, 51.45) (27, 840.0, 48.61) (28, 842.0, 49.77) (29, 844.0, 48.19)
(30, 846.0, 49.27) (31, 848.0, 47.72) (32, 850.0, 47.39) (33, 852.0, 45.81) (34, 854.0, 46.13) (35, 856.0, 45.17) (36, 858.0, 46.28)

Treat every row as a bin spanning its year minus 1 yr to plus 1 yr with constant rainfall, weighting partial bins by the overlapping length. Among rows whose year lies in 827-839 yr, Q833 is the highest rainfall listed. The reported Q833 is 51.45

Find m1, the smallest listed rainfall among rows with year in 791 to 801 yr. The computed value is 52.82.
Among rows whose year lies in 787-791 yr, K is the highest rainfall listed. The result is 53.22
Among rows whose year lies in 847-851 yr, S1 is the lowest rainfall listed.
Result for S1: 47.39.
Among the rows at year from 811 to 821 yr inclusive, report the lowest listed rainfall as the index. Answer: 48.07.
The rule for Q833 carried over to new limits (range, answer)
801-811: 53.76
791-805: 55.57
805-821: 53.05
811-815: 52.4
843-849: 49.27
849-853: 47.39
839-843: 49.77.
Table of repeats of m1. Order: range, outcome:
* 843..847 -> 48.19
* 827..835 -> 50.04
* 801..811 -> 50.59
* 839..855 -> 45.81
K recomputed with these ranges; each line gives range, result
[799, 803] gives 54.67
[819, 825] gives 49.89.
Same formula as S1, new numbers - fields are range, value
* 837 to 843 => 48.61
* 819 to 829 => 48.51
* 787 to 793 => 51.86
